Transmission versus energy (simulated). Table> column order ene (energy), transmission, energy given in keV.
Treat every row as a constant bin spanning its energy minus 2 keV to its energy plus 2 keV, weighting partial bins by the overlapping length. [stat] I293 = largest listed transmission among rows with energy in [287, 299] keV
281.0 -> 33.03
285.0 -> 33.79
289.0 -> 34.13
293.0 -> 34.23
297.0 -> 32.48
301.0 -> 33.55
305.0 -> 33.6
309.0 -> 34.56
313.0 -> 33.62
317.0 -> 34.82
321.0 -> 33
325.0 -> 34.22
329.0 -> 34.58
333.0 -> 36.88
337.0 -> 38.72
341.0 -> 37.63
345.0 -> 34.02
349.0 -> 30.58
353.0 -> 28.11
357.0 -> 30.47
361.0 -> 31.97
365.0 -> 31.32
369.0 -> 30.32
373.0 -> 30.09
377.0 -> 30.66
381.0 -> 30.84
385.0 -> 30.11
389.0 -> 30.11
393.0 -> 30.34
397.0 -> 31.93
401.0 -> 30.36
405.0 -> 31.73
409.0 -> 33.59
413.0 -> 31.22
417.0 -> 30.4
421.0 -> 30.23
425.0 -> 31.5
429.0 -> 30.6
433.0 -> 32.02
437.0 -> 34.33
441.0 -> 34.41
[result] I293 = 34.23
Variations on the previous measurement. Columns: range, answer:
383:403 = 31.93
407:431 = 33.59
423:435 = 32.02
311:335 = 36.88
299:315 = 34.56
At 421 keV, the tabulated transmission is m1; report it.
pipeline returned 30.23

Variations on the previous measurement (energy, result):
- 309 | 34.56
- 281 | 33.03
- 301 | 33.55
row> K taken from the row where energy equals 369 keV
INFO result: 30.32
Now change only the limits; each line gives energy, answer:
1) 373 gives 30.09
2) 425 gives 31.5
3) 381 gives 30.84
